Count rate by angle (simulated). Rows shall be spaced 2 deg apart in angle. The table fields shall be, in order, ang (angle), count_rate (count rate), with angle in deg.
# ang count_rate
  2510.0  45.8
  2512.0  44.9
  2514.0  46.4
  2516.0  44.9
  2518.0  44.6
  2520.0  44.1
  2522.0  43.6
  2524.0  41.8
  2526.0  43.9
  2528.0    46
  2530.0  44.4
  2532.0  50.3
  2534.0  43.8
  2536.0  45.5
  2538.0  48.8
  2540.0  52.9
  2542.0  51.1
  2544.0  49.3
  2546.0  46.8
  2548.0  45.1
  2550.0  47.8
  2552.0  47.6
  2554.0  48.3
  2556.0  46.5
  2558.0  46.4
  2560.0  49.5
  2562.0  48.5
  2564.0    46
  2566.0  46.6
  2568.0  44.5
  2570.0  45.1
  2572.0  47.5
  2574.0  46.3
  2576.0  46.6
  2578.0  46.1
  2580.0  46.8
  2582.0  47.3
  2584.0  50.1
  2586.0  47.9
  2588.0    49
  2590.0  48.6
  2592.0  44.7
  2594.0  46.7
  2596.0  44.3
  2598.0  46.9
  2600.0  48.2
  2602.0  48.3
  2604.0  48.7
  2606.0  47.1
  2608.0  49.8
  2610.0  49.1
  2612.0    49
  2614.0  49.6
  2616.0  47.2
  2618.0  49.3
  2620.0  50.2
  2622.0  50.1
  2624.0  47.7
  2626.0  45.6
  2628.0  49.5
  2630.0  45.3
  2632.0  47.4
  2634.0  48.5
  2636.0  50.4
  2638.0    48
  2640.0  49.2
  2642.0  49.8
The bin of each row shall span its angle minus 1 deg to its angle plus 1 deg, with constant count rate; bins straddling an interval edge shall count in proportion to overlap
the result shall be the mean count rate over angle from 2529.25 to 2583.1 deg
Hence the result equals 47.3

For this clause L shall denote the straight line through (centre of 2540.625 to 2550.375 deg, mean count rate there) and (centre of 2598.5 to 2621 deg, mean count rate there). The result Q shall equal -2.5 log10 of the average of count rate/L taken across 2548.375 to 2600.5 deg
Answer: 0.03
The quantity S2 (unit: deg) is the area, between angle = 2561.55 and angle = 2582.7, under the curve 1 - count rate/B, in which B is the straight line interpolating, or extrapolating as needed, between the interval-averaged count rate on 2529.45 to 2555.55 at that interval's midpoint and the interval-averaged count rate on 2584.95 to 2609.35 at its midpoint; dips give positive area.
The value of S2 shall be 0.6 deg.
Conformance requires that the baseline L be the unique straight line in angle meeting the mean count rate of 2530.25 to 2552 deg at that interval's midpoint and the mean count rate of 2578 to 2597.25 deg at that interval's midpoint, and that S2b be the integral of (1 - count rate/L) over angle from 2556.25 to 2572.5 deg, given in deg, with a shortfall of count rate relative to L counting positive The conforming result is 0.3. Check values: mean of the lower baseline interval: 48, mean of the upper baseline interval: 47.2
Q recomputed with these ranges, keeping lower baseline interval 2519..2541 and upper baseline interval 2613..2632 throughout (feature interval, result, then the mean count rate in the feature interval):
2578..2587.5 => -0.01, 47.9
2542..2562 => -0.03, 47.7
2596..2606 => 0.00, 47.6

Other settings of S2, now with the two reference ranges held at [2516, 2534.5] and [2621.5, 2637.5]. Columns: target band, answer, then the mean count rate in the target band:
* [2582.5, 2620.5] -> -0.8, 48.1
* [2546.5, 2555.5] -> -0.3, 47.1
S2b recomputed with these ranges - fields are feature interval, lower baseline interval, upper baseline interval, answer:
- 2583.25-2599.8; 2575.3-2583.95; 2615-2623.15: 0.15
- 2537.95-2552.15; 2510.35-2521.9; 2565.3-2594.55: -0.90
